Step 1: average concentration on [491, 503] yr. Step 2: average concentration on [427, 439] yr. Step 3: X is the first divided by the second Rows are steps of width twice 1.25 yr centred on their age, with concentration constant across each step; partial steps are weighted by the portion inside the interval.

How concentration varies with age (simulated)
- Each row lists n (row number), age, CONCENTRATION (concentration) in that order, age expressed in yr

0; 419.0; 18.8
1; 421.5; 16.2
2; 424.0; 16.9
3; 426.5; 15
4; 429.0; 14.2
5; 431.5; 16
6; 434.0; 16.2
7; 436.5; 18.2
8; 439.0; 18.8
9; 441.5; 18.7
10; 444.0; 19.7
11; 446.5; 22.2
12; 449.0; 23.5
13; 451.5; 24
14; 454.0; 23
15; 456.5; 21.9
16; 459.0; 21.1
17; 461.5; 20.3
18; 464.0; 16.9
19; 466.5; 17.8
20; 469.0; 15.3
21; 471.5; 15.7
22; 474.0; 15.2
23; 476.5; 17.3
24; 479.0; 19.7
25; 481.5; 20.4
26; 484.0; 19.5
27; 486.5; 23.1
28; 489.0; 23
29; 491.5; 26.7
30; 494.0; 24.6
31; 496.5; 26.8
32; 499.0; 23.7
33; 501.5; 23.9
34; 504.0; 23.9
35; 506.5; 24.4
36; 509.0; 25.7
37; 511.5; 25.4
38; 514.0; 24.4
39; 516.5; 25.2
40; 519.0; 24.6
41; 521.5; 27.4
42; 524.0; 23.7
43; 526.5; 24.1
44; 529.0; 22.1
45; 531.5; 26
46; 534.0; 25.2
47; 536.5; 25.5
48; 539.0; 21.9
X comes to 1.53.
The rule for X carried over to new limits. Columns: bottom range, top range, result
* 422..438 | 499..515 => 1.52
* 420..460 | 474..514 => 1.20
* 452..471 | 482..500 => 1.22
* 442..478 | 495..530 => 1.26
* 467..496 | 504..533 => 1.23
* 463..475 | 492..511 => 1.53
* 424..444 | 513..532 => 1.46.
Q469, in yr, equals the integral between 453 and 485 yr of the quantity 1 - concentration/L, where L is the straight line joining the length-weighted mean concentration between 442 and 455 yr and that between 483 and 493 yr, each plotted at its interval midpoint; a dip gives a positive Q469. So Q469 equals 5.62 yr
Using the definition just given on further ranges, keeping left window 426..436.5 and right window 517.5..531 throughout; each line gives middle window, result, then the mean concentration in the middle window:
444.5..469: -3.82 yr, 20.8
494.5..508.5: -1.43 yr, 24.6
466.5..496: 0.60 yr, 20.1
